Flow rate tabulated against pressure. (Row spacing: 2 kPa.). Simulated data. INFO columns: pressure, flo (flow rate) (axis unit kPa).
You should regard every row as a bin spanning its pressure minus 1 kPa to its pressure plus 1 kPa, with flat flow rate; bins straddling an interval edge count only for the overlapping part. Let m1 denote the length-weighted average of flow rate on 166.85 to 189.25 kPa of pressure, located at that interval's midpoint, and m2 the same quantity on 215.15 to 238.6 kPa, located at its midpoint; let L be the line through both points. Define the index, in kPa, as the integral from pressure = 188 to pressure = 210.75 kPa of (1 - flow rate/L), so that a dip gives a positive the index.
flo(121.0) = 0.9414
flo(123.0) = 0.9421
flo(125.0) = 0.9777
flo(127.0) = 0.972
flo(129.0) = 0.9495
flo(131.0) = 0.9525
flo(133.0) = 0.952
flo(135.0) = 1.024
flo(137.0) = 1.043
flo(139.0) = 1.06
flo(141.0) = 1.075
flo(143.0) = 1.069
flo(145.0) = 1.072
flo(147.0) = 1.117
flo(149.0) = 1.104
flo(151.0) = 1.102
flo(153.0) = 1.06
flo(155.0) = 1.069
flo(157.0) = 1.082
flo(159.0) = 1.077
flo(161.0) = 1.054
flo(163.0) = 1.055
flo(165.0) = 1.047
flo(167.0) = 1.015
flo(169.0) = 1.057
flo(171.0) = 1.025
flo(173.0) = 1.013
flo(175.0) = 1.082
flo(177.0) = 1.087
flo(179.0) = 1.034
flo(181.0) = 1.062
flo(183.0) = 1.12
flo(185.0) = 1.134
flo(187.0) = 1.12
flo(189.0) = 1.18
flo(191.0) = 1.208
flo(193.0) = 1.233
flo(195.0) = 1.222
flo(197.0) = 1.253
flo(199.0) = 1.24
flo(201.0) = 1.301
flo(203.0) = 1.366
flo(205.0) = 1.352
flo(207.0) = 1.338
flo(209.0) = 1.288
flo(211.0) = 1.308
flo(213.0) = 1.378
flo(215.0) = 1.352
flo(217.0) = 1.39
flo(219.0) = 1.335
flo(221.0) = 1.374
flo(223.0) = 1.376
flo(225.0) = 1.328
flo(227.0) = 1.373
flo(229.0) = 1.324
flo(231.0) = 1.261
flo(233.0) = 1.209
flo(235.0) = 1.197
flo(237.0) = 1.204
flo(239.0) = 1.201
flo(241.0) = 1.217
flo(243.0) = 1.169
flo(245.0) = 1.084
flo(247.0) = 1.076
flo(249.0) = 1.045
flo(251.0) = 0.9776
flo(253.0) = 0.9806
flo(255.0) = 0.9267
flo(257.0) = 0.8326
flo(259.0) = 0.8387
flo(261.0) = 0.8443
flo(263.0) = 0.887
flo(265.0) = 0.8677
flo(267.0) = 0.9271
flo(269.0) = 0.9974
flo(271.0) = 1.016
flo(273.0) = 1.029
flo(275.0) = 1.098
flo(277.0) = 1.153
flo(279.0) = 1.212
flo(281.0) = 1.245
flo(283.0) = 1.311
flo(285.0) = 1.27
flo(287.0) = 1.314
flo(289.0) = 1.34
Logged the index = -1.8 kPa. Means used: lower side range 1.08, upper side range 1.31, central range 1.27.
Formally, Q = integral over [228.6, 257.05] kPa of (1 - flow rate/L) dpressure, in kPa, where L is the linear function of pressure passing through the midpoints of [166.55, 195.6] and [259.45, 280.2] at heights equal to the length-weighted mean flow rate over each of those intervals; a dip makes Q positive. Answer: -2.3 kPa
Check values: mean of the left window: 1.11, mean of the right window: 1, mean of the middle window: 1.12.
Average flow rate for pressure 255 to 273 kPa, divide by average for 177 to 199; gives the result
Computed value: 0.8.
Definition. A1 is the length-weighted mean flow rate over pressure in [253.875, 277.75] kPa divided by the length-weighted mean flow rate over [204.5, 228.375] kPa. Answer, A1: 0.7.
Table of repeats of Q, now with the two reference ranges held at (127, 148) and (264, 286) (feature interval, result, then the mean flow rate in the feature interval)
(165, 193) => -1.1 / 1.09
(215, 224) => -2.5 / 1.37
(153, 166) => -0.3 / 1.06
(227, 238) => -1.7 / 1.25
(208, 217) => -2.3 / 1.34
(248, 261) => 2.0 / 0.927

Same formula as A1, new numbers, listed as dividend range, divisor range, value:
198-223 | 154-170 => 1.26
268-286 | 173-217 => 0.94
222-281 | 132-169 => 1.03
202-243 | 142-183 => 1.22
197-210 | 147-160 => 1.21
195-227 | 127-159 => 1.27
